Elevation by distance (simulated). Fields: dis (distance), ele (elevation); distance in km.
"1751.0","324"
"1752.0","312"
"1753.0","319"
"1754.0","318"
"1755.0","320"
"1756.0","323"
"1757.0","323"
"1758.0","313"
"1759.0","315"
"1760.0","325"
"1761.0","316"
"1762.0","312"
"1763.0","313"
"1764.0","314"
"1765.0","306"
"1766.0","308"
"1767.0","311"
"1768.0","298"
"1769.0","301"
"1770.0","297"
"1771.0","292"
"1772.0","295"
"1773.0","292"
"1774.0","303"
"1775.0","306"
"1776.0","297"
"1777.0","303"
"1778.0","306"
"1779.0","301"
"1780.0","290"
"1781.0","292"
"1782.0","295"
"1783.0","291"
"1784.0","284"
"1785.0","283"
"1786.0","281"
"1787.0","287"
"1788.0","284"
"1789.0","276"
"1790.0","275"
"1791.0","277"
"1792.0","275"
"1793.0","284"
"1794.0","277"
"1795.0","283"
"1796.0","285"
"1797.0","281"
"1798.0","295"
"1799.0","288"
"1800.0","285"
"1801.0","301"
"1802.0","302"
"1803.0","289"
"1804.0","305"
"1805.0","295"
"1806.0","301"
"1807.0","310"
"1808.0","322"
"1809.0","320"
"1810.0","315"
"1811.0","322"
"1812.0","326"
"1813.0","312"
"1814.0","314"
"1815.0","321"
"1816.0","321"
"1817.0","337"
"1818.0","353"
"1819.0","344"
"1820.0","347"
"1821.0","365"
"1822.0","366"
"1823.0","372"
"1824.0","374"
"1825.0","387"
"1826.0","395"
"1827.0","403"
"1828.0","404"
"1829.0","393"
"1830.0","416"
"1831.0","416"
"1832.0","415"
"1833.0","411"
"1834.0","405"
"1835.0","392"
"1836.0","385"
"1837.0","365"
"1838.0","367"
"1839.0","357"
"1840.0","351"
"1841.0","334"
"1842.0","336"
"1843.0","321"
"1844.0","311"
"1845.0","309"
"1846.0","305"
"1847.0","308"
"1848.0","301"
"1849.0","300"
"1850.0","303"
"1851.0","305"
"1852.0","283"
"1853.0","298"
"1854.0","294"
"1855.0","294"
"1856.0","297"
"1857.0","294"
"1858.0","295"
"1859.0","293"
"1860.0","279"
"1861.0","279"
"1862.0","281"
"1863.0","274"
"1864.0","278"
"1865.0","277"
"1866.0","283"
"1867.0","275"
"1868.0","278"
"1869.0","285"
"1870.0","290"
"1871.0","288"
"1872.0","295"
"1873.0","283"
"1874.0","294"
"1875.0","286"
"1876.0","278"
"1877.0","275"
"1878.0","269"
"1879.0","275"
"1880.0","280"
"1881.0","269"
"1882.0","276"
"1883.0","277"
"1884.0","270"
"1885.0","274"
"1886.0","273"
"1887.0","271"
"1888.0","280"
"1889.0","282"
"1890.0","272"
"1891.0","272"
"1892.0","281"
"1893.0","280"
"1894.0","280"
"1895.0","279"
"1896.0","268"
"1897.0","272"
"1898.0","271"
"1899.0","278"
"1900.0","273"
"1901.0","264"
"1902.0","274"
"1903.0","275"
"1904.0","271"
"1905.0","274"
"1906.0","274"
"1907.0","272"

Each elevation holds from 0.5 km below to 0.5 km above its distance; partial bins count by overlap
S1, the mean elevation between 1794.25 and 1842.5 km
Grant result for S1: 343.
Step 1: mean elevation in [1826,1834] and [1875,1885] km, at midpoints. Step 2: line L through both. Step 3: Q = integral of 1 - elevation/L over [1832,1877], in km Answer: 4.21 km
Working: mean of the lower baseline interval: 407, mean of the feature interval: 310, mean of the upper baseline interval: 275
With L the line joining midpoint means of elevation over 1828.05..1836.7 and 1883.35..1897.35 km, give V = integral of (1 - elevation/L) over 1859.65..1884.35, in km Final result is 2.8 km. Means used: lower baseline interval 403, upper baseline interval 275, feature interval 280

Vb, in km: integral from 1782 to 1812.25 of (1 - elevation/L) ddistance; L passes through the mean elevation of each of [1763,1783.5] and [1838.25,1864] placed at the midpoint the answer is 0.8 km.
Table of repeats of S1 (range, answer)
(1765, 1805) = 292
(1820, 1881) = 323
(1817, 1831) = 378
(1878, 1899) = 275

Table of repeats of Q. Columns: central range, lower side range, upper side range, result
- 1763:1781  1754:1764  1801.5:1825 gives 1.1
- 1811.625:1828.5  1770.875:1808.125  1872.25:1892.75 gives -4.1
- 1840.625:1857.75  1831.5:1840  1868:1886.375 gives 2.2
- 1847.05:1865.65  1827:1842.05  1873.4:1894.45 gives 2.6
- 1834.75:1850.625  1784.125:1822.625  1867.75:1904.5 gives -2.2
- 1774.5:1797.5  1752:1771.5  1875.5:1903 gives 1.3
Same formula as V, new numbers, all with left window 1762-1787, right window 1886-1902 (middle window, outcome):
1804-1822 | -2.2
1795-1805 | 0.0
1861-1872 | 0.0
